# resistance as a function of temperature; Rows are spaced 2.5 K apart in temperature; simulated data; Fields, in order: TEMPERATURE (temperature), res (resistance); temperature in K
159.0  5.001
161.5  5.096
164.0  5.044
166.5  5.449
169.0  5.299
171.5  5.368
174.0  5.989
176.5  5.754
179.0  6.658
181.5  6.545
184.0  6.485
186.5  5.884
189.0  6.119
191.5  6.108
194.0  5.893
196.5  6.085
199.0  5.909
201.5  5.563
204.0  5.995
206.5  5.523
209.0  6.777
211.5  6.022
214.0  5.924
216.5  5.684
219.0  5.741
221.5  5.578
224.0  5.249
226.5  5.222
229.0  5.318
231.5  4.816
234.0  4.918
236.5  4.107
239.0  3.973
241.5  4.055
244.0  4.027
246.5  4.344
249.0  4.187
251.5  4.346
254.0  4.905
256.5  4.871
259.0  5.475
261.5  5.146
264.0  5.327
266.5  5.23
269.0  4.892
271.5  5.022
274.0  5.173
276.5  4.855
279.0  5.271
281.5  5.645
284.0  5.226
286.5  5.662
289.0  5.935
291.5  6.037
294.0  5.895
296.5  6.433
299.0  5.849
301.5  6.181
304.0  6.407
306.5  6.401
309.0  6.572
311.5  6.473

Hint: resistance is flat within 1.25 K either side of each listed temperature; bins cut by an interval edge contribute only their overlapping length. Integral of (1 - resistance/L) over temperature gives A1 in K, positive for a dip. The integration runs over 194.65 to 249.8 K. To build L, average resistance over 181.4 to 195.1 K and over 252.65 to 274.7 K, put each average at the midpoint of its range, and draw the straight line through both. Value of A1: 4.41 K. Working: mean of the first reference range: 6.14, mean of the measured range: 5.24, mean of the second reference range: 5.11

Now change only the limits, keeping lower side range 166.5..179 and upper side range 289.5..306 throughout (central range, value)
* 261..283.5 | 3.2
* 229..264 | 7.9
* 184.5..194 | -0.5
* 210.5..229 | 0.8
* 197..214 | -0.5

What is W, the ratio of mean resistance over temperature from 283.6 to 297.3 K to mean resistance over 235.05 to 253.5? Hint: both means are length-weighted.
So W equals 1.4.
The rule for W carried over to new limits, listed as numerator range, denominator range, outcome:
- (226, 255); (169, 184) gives 0.75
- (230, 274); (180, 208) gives 0.78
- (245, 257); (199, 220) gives 0.76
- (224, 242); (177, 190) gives 0.74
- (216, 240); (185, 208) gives 0.85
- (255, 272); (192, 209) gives 0.87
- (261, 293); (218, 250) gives 1.13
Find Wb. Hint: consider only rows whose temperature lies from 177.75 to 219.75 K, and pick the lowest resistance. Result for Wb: 5.523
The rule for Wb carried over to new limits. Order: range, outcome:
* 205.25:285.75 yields 3.973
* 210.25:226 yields 5.249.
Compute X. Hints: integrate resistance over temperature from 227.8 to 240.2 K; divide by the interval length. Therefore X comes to 4.63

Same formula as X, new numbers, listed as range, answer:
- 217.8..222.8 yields 5.65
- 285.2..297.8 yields 5.99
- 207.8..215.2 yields 6.24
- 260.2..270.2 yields 5.15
